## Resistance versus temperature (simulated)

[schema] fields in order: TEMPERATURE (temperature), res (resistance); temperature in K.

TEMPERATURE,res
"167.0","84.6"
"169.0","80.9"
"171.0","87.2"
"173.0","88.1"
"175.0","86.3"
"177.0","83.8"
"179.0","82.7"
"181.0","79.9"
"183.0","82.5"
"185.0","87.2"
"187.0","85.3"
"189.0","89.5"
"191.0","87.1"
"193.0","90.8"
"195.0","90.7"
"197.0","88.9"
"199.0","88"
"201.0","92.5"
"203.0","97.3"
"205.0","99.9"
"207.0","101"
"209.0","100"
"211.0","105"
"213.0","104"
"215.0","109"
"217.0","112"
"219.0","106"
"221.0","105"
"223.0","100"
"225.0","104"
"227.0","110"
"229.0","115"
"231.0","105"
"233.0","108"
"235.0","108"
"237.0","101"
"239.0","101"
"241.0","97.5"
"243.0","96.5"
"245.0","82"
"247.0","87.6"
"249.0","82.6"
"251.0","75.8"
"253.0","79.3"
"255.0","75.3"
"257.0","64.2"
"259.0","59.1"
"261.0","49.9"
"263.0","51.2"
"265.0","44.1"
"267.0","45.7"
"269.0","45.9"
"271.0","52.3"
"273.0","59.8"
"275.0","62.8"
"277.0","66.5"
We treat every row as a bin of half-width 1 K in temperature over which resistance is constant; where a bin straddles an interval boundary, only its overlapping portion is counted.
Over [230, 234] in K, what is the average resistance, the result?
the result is 106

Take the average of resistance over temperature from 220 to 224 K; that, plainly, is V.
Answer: 102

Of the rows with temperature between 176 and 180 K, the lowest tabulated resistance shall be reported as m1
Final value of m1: 82.7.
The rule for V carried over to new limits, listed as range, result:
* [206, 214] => 102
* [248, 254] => 79.2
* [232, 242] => 103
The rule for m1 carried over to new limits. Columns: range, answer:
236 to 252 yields 75.8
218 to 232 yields 100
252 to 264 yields 49.9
